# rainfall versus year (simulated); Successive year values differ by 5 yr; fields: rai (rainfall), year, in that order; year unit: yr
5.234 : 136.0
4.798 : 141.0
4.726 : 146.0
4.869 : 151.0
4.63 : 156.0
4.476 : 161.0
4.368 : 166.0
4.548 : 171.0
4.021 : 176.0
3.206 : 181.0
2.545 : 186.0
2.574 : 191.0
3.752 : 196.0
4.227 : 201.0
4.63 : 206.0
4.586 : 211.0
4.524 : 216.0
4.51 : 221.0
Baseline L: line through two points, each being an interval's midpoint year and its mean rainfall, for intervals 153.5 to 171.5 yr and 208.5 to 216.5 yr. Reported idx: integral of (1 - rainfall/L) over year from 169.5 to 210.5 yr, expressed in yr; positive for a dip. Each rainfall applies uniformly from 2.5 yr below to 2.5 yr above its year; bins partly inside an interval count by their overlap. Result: 7.5 yr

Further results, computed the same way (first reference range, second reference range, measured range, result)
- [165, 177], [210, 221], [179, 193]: 5.2 yr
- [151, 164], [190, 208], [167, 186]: 2.3 yr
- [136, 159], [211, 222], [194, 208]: 1.2 yr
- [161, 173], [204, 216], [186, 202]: 4.4 yr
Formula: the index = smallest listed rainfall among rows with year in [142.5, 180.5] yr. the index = 4.021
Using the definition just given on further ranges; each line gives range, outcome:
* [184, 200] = 2.545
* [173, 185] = 3.206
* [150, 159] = 4.63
